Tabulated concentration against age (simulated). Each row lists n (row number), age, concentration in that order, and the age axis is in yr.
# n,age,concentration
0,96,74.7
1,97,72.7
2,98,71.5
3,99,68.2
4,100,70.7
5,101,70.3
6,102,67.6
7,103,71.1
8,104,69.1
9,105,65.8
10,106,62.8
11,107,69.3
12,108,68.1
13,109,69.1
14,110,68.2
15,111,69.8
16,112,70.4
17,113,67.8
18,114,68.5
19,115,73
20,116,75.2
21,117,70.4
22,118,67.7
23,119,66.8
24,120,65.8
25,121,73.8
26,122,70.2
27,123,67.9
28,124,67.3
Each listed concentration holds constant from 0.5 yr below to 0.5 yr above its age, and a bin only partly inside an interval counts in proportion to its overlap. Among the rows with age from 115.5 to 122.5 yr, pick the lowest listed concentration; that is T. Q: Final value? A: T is 65.8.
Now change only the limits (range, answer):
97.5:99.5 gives 68.2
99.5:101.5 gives 70.3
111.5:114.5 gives 67.8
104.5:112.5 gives 62.8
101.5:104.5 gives 67.6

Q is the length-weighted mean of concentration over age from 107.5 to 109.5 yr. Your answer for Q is 68.6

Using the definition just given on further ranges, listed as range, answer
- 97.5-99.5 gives 69.8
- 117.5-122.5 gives 68.9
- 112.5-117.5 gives 71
